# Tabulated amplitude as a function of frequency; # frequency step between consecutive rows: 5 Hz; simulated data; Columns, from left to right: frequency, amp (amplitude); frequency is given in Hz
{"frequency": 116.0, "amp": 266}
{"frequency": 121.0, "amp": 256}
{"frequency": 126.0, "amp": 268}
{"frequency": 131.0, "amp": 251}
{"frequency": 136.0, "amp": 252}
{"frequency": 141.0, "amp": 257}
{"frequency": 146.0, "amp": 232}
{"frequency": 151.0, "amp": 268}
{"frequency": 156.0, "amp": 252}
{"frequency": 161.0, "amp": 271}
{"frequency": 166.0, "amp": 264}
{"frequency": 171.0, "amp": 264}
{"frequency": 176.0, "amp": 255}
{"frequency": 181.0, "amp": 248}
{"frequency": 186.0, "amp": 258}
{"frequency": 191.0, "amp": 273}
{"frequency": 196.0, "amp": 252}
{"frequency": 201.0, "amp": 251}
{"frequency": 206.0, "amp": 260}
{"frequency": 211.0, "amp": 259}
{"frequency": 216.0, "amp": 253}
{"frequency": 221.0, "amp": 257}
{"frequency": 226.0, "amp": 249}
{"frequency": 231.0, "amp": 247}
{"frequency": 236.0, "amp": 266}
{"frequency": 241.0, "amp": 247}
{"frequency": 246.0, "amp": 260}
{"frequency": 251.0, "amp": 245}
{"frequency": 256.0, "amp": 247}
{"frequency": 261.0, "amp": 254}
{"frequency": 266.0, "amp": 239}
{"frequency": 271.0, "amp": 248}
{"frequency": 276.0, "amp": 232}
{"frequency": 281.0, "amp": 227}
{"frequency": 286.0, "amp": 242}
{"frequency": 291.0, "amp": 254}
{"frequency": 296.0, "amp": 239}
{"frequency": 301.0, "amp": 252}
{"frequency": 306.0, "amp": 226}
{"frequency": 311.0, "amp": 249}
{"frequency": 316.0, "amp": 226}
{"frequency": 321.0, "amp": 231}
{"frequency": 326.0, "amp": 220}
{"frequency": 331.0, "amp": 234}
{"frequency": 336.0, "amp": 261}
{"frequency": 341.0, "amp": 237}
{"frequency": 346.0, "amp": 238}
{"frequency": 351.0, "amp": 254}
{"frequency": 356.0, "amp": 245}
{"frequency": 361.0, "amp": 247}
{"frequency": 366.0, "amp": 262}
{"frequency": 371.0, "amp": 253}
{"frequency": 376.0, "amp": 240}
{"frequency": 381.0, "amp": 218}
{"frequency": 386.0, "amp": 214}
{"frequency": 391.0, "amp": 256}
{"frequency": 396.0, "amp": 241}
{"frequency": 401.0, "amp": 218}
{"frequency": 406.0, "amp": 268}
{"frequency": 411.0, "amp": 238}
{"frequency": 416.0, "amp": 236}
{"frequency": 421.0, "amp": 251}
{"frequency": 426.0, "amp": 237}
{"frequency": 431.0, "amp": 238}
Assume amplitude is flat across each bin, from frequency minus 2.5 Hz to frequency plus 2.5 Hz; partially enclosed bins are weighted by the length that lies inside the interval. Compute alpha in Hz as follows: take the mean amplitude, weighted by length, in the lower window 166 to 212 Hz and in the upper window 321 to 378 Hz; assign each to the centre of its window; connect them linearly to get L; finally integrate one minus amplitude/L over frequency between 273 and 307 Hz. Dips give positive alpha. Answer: 1.3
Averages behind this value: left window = 258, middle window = 240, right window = 244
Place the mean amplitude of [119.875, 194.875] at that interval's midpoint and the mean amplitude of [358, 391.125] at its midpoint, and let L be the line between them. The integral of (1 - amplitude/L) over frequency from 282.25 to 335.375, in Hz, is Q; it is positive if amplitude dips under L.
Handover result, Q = 1.7 Hz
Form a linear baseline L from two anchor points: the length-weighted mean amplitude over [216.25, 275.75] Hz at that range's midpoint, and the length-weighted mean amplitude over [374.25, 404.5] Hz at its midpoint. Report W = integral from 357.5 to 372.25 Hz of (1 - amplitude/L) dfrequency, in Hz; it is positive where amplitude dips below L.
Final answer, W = -1.1 Hz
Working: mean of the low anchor 250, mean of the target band 253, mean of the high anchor 232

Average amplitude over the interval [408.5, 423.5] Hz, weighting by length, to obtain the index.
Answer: 242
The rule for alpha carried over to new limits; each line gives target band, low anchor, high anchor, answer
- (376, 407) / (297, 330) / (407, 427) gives 0.8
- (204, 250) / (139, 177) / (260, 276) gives -1.1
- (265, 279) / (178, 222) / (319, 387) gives 0.5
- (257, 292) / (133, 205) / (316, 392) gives 0.7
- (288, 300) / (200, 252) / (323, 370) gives 0.1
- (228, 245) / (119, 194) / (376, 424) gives -0.2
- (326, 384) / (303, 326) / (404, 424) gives -1.2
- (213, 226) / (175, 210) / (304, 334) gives -0.1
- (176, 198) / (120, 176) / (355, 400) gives -0.2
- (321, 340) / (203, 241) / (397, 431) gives 0.8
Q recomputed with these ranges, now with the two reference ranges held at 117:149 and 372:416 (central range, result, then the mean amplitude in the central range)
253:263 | -0.2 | 250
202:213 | -0.4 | 258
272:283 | 0.6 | 232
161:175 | -0.7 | 264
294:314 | 0.1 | 241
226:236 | -0.2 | 252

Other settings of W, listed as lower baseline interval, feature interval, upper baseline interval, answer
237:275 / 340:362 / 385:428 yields -0.1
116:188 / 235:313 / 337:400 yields 1.1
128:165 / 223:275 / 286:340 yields -0.9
